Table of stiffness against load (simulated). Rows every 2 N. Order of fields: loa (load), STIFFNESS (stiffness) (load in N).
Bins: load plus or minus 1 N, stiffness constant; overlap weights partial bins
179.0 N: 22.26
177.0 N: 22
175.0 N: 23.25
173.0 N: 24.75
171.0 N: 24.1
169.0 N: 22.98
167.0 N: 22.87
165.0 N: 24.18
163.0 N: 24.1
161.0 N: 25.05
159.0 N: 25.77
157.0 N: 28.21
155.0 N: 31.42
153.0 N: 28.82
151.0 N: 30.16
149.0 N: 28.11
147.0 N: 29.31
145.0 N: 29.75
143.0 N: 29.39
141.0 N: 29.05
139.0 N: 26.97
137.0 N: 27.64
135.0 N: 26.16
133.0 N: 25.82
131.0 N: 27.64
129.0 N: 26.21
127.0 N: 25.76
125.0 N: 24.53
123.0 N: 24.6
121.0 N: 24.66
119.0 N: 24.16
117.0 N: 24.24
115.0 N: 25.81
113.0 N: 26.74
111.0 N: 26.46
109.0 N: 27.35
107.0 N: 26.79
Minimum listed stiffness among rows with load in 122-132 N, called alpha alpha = 24.53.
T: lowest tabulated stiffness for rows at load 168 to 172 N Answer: 22.98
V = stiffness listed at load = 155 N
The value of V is 31.42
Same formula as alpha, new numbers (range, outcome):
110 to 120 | 24.16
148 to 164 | 24.1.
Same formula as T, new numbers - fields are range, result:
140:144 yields 29.05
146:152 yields 28.11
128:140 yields 25.82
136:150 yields 26.97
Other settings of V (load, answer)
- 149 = 28.11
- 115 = 25.81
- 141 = 29.05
